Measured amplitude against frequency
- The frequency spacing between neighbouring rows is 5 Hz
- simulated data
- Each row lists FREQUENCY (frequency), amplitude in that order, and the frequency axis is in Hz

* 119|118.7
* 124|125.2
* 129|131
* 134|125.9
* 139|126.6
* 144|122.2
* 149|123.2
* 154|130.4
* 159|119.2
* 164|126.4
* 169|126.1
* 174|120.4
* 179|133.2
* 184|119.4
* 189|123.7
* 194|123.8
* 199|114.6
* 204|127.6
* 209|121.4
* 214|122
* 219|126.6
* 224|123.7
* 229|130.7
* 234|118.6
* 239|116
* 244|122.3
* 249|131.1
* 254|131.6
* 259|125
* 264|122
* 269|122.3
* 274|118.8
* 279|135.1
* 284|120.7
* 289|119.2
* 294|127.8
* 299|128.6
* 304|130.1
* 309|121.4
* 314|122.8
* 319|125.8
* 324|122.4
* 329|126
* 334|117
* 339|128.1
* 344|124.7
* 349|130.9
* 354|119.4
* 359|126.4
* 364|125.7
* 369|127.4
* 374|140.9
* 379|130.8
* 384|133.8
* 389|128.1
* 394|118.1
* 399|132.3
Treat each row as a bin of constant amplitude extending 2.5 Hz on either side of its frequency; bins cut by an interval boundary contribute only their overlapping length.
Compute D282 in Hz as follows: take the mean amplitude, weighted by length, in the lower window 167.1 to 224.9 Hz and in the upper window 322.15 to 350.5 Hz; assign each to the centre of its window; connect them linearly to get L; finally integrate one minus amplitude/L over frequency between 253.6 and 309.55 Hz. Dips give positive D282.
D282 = -0.4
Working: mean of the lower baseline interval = 124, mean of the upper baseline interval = 125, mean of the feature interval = 125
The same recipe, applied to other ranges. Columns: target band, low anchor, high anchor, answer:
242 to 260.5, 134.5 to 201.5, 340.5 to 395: -0.3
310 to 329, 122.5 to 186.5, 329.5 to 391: 0.5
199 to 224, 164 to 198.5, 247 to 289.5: 0.2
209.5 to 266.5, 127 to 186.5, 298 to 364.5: 0.3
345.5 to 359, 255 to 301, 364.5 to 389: 0.5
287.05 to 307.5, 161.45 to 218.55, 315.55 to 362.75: -0.3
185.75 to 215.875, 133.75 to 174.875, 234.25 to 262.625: 0.6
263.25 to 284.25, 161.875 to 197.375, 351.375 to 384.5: 0.4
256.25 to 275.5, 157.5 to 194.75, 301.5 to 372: 0.4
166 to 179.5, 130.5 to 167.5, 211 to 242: -0.1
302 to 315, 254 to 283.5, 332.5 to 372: 0.0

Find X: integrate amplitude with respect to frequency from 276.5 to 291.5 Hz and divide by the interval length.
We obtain 125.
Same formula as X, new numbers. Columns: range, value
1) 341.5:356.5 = 125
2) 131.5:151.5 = 124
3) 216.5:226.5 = 125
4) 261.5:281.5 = 125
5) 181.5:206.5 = 122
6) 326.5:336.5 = 122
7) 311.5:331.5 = 124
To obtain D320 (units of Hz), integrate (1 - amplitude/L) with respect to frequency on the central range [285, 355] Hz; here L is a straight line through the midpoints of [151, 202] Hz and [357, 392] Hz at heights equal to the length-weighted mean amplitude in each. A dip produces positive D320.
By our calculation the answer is 2.1 Hz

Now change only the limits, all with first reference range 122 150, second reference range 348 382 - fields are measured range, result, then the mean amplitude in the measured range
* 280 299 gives 0.51 Hz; 124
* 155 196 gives 0.67 Hz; 124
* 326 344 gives 0.64 Hz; 124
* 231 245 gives 0.89 Hz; 119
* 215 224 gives 0.13 Hz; 125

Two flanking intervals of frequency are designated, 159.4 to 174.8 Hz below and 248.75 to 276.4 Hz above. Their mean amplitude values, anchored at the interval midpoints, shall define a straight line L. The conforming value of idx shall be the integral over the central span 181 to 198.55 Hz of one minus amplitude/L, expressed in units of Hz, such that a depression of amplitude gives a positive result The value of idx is 0.3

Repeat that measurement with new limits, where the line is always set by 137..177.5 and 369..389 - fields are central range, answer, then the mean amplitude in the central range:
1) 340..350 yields 0.35 Hz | 127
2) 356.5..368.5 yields 0.58 Hz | 126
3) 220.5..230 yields 0.05 Hz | 127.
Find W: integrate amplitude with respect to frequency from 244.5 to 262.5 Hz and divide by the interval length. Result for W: 128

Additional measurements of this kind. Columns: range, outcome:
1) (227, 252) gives 124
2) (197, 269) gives 124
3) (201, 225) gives 124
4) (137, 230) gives 124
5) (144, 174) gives 124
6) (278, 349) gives 125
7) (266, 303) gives 125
